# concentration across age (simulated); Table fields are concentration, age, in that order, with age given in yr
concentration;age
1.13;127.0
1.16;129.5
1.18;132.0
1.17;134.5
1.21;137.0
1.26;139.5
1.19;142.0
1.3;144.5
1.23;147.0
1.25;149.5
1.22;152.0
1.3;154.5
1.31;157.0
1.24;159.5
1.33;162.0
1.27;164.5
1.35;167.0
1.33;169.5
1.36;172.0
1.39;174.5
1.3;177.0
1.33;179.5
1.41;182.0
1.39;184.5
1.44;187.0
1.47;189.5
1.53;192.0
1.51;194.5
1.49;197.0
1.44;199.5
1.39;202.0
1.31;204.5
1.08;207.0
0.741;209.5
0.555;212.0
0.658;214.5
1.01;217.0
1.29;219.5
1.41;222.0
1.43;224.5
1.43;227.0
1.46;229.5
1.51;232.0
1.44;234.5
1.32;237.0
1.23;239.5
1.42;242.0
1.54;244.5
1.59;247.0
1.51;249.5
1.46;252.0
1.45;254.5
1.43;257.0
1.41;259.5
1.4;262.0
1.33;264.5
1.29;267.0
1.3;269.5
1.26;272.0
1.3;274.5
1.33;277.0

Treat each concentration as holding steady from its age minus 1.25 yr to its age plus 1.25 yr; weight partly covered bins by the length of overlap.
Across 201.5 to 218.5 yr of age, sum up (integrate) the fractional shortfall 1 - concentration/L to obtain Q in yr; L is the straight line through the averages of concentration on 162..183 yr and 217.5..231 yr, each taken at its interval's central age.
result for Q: 5.2 yr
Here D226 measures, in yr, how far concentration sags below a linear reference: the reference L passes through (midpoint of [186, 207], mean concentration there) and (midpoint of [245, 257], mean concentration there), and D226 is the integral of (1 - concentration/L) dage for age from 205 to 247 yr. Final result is 6.71 yr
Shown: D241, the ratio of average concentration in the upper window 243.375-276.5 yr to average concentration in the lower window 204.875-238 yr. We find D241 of 1.2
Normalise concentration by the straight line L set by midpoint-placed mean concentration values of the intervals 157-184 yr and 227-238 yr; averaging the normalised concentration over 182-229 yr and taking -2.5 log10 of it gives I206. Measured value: 0.10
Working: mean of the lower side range 1.33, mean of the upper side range 1.43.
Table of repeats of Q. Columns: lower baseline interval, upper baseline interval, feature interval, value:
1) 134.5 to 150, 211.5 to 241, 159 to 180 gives -1.5 yr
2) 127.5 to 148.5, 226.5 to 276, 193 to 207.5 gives -0.8 yr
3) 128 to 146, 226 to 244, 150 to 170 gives -0.6 yr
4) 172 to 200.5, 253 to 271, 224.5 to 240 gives -0.2 yr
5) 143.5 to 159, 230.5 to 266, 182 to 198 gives -1.6 yr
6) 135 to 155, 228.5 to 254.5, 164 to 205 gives -2.3 yr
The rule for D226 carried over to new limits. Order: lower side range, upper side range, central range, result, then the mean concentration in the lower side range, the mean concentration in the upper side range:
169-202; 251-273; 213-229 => 2.2 yr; 1.42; 1.37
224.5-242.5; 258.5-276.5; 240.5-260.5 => -1.6 yr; 1.4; 1.33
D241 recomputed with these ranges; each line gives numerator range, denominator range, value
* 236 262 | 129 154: 1.18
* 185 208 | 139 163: 1.12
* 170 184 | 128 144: 1.13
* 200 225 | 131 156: 0.88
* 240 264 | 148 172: 1.13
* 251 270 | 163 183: 1.03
